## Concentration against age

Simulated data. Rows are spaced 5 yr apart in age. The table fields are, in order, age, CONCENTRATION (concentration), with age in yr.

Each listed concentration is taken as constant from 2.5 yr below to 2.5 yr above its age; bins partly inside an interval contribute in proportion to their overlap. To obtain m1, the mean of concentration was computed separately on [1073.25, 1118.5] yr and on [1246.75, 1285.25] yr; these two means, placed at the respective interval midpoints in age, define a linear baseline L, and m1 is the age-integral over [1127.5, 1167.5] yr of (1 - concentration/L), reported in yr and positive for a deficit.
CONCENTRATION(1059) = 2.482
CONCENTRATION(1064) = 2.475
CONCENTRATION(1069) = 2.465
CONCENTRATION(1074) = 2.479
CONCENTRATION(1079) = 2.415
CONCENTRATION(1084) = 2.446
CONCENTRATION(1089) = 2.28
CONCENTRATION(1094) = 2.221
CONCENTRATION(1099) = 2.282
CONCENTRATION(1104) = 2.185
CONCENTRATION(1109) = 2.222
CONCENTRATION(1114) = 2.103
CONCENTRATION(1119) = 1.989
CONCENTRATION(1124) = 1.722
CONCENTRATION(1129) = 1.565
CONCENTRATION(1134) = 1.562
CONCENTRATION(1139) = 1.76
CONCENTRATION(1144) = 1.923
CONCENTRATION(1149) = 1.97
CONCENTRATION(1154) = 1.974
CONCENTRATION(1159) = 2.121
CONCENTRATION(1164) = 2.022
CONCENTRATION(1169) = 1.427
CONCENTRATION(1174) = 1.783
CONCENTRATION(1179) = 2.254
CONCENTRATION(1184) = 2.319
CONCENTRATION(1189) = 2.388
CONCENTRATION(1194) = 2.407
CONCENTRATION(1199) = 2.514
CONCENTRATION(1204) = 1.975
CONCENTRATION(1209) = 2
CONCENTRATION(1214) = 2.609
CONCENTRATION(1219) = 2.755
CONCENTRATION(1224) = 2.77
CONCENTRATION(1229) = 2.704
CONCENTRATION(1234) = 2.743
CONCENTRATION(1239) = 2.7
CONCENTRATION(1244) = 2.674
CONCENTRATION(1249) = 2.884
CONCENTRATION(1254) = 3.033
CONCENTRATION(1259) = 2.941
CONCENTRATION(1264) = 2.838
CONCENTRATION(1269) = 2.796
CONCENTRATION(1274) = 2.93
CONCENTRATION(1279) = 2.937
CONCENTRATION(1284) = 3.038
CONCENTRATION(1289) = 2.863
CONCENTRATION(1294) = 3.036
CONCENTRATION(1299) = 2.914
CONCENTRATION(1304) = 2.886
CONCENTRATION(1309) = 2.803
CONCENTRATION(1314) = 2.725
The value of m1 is 9.9 yr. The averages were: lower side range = 2.27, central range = 1.86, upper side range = 2.92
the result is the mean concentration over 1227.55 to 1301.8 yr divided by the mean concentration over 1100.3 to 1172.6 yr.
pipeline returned 1.51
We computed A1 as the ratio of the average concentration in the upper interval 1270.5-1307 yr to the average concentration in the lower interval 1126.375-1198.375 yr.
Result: 1.49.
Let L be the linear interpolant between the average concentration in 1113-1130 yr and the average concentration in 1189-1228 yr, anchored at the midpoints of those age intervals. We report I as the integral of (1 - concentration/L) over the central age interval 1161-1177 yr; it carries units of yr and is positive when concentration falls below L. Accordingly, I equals 2.9 yr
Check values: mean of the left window 1.85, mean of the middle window 1.77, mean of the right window 2.44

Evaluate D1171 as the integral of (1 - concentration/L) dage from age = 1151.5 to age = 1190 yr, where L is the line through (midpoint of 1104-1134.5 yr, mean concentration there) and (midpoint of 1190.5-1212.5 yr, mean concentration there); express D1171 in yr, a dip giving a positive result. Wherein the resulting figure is 1.8 yr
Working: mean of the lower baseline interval 1.91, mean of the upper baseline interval 2.25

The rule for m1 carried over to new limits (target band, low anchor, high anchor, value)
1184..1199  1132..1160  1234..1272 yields -0.78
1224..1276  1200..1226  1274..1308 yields -3.05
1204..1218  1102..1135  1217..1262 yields 1.63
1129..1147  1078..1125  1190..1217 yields 4.09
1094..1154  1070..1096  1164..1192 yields 7.67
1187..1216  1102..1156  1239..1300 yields 1.26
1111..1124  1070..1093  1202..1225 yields 2.22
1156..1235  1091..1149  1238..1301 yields 4.95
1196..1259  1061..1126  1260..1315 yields 1.78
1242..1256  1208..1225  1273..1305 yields -0.67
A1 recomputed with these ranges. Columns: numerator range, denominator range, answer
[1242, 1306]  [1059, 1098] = 1.21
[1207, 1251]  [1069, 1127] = 1.20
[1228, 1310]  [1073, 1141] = 1.38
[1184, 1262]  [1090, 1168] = 1.32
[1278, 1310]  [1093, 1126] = 1.39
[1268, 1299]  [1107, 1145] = 1.59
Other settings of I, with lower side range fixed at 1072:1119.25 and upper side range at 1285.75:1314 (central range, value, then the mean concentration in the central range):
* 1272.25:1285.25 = -0.64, 2.96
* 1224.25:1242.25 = -0.22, 2.72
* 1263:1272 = -0.09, 2.82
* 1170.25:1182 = 2.56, 1.97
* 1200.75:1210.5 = 2.16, 2.03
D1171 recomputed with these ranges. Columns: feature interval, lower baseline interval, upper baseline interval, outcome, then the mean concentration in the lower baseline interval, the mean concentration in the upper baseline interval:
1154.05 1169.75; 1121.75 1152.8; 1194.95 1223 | 0.4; 1.76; 2.39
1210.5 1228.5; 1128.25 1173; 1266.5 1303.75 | -2.1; 1.82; 2.93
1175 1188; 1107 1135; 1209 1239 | 0.5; 1.87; 2.66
